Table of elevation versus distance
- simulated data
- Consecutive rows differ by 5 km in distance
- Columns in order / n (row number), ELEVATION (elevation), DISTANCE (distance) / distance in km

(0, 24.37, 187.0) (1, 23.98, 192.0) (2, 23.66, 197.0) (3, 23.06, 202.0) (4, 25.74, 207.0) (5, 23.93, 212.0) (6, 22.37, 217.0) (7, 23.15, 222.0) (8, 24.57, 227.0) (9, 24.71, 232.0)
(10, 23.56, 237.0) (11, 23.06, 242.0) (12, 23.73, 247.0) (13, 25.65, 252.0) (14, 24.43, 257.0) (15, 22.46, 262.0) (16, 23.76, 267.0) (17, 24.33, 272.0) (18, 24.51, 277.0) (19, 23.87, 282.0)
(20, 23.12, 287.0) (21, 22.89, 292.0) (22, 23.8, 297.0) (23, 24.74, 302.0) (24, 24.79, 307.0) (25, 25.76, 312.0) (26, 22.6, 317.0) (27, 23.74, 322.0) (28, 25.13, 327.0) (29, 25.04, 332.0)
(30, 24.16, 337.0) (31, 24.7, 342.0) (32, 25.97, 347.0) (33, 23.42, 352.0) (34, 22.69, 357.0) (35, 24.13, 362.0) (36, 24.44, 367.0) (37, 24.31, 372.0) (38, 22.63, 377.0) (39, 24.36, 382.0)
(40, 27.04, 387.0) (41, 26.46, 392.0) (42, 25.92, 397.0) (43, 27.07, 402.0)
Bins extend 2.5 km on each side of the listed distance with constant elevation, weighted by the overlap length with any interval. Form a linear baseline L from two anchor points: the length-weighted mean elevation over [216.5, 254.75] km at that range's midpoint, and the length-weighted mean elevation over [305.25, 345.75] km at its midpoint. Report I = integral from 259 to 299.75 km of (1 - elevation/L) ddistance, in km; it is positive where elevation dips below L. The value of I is 1.0 km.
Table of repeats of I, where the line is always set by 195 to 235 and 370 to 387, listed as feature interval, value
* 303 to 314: -0.50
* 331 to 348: -0.51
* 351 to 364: 0.43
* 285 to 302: 0.40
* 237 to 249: 0.27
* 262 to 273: 0.16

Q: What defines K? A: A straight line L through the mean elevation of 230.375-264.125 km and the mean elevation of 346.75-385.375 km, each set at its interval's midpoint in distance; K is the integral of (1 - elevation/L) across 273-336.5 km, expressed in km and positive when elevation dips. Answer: -0.6 km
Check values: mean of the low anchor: 23.9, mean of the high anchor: 23.9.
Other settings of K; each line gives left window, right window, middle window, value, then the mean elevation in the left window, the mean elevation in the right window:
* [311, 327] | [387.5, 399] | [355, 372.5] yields 1.07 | 24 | 26.3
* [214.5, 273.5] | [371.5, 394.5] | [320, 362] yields 0.51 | 23.8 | 25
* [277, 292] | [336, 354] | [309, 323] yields 0.01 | 23.6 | 24.6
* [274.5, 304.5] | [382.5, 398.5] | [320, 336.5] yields 0.10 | 23.8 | 26.2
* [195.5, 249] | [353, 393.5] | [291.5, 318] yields -0.16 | 23.8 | 24.4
